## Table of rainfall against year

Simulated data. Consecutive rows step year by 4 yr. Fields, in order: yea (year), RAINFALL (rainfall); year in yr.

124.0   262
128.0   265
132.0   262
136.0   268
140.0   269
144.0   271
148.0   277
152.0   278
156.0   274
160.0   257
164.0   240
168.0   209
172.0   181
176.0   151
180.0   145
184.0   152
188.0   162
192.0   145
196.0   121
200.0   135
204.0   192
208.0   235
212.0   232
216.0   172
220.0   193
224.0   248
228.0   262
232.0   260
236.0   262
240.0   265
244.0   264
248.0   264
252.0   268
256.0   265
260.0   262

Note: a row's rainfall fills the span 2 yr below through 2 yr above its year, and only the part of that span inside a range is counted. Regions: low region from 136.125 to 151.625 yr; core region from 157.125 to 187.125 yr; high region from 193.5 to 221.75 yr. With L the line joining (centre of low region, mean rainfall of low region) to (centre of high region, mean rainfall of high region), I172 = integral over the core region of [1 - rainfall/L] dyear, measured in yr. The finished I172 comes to 5.4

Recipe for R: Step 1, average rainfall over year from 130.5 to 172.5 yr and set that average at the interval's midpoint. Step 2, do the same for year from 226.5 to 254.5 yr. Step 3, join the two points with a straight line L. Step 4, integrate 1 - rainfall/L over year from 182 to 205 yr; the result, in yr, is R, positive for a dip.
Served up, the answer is 9.76 yr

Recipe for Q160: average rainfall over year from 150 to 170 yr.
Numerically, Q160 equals 252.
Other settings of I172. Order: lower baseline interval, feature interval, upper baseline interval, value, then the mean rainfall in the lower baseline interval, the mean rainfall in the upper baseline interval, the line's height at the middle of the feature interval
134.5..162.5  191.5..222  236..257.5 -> 10.0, 270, 265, 267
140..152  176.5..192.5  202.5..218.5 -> 5.6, 274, 208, 234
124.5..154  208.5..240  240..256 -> 3.7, 270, 265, 266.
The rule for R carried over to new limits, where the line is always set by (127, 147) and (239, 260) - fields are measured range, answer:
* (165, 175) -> 2.7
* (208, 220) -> 2.7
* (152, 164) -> 0.2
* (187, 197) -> 4.6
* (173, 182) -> 3.9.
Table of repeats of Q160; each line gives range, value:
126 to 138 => 265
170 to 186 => 157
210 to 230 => 221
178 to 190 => 153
